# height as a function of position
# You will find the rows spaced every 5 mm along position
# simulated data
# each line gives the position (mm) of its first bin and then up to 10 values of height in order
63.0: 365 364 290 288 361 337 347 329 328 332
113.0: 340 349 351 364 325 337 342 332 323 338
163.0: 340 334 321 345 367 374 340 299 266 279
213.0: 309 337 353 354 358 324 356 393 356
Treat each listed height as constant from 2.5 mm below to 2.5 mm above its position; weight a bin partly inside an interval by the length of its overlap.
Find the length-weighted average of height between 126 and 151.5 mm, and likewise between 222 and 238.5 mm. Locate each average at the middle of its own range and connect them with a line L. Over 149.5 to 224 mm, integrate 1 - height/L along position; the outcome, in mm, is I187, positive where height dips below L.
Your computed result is 3.6 mm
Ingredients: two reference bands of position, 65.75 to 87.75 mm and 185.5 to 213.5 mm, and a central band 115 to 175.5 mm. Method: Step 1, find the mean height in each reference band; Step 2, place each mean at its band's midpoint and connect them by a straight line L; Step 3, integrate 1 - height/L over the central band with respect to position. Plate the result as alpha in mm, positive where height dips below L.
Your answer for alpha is -3.80 mm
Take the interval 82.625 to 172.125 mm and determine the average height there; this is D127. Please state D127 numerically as 339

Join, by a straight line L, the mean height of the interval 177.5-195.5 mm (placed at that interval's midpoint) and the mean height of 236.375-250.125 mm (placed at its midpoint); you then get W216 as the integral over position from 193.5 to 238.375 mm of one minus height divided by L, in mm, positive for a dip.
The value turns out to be 4.7 mm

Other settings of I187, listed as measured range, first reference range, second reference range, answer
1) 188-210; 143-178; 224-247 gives 2.4 mm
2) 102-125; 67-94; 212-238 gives -0.6 mm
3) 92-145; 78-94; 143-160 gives -0.7 mm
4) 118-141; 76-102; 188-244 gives -1.0 mm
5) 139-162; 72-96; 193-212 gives -2.1 mm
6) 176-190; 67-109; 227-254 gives -0.6 mm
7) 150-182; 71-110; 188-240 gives -1.0 mm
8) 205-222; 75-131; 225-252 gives 2.0 mm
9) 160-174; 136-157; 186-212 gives -0.4 mm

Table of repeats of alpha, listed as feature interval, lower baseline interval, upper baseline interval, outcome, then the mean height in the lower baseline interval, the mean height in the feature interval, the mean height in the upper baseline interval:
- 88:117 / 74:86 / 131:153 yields -1.0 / 321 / 336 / 333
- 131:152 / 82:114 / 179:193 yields 1.0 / 338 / 333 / 362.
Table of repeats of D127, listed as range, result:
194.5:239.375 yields 320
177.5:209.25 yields 325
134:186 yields 338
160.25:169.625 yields 337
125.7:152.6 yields 338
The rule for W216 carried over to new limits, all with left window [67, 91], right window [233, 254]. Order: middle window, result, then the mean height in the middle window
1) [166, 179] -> 0.5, 332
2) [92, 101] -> -0.2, 336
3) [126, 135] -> -0.2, 344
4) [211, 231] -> 0.8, 339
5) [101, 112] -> 0.0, 331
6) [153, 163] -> 0.2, 335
